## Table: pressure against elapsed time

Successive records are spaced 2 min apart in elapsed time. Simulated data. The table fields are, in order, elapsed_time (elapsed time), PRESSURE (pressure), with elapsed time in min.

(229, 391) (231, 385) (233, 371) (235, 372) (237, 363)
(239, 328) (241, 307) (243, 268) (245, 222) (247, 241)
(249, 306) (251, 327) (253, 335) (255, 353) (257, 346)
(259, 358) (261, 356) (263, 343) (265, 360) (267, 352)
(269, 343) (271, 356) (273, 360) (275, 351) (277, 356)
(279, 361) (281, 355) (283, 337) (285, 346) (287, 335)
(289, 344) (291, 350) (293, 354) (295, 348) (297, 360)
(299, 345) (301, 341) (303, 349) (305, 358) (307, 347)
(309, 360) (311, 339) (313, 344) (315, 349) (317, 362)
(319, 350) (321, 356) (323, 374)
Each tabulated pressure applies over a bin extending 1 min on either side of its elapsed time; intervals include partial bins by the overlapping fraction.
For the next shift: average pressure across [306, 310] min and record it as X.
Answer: 354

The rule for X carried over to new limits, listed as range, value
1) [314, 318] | 356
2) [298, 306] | 348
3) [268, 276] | 352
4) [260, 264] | 350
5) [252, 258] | 345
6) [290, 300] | 351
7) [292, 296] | 351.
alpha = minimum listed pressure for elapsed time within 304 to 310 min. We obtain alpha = 347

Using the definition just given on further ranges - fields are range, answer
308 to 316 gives 339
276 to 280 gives 356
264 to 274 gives 343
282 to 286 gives 337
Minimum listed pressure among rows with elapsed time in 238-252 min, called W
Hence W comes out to 222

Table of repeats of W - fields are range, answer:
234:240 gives 328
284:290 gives 335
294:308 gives 341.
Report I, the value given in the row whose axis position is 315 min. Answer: 349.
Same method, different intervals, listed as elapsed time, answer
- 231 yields 385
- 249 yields 306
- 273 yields 360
